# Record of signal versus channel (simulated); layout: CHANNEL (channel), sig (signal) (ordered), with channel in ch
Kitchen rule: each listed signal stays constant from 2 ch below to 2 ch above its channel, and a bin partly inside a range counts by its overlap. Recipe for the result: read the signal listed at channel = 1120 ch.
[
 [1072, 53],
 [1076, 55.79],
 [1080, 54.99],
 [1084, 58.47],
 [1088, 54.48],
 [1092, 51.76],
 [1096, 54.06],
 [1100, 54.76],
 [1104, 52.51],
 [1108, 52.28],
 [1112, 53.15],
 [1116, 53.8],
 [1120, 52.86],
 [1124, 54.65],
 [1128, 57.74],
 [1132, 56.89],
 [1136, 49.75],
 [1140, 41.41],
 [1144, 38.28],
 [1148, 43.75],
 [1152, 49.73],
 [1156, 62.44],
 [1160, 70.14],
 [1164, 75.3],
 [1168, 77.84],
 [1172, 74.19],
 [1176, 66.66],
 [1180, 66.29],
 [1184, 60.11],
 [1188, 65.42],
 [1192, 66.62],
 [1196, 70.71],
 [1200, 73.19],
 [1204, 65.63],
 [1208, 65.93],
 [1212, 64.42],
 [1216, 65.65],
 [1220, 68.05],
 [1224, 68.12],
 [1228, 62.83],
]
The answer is 52.86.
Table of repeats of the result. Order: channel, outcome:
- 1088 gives 54.48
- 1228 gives 62.83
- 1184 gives 60.11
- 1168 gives 77.84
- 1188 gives 65.42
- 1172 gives 74.19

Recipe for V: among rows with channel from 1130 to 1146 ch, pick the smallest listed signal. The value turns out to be 38.28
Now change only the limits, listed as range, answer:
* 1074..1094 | 51.76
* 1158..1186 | 60.11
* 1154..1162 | 62.44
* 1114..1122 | 52.86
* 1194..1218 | 64.42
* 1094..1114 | 52.28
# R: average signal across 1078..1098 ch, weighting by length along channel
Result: 54.8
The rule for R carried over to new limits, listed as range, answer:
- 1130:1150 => 46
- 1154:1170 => 71.4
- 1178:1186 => 63.2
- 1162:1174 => 75.8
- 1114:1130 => 54.8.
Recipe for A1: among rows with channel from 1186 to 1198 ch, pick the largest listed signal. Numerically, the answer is 70.71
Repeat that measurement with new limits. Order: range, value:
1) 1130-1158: 62.44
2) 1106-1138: 57.74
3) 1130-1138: 56.89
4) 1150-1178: 77.84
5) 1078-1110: 58.47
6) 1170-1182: 74.19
